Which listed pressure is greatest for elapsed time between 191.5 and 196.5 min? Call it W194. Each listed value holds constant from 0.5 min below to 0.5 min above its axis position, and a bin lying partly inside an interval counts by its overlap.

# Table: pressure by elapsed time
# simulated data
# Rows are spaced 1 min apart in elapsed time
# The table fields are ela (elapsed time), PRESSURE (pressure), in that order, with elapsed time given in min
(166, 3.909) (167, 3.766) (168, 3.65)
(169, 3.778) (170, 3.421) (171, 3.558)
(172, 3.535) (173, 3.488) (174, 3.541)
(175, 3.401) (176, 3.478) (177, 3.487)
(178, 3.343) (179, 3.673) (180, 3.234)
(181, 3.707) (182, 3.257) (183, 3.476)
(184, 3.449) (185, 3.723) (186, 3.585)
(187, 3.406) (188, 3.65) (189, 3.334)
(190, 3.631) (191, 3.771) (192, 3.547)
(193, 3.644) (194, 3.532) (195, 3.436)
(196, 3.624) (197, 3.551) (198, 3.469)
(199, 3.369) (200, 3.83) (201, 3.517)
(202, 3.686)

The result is 3.644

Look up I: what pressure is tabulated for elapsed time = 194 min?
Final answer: 3.532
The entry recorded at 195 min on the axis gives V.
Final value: 3.436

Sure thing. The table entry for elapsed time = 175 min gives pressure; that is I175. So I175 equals 3.401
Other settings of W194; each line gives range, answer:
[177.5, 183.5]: 3.707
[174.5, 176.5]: 3.478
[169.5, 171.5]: 3.558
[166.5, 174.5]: 3.778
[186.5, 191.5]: 3.771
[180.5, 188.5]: 3.723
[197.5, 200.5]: 3.83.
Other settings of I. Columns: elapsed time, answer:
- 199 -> 3.369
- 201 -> 3.517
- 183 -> 3.476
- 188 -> 3.65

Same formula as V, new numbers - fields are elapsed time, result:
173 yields 3.488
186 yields 3.585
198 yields 3.469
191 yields 3.771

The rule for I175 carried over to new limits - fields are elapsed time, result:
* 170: 3.421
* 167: 3.766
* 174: 3.541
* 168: 3.65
